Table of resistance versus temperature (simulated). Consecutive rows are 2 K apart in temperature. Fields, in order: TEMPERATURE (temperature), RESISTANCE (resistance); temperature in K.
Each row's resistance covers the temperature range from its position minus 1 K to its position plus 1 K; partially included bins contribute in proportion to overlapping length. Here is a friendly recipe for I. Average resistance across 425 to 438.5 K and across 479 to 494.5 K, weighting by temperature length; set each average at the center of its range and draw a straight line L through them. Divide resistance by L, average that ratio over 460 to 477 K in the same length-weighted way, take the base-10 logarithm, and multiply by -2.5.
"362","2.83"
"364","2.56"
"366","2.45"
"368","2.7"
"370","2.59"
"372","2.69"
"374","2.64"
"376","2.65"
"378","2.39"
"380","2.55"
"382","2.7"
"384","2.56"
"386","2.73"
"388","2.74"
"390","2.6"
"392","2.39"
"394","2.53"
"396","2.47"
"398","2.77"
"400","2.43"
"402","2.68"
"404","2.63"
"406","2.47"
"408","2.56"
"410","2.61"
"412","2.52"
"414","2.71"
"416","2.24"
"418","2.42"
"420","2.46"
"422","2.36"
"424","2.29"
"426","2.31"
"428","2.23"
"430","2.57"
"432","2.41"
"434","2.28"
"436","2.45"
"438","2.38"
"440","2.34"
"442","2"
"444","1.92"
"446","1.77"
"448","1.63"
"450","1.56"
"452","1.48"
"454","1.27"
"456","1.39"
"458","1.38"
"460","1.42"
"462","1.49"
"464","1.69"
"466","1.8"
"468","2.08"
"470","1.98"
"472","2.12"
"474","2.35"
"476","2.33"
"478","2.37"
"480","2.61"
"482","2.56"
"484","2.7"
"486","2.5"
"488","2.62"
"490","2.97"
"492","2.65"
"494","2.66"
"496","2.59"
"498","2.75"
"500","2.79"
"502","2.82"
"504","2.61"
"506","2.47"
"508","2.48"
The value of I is 0.30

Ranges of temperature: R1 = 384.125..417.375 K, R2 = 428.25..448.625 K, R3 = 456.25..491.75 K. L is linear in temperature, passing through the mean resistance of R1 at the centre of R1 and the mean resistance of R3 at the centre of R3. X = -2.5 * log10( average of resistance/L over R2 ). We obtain 0.08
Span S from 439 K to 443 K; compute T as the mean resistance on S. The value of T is 2.17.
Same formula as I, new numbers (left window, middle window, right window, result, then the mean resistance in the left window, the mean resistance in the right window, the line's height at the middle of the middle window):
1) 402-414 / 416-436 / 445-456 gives -0.12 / 2.58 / 1.53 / 2.14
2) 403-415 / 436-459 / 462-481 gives 0.29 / 2.58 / 2.11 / 2.29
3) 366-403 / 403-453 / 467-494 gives 0.12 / 2.6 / 2.46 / 2.53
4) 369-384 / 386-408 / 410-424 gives -0.02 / 2.6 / 2.45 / 2.52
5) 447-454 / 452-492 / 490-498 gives 0.02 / 1.52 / 2.69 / 2.1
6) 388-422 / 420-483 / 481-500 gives 0.27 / 2.53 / 2.67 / 2.61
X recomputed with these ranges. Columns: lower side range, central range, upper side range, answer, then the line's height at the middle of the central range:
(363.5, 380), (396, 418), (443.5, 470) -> -0.17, 2.18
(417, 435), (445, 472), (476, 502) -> 0.47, 2.51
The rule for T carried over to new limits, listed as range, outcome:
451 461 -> 1.39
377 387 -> 2.59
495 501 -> 2.71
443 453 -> 1.67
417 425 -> 2.38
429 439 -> 2.42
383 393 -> 2.6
